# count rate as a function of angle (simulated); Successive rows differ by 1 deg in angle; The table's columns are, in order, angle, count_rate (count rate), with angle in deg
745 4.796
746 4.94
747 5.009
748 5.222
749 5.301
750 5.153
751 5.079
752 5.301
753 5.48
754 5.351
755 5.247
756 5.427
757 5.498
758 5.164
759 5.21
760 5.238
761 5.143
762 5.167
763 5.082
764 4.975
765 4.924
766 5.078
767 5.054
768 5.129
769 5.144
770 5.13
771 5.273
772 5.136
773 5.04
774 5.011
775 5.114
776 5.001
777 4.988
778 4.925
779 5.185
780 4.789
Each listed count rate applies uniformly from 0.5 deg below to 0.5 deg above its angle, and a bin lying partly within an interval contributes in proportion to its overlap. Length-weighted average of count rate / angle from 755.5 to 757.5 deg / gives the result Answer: 5.46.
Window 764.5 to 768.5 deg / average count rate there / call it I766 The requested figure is 5.05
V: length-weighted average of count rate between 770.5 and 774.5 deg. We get 5.12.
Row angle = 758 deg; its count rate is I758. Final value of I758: 5.164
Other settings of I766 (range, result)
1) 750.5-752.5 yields 5.19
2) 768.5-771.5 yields 5.18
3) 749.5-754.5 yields 5.27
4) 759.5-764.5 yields 5.12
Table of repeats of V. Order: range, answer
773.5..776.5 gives 5.04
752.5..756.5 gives 5.38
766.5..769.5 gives 5.11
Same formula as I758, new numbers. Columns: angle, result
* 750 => 5.153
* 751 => 5.079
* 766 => 5.078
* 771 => 5.273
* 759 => 5.21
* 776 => 5.001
